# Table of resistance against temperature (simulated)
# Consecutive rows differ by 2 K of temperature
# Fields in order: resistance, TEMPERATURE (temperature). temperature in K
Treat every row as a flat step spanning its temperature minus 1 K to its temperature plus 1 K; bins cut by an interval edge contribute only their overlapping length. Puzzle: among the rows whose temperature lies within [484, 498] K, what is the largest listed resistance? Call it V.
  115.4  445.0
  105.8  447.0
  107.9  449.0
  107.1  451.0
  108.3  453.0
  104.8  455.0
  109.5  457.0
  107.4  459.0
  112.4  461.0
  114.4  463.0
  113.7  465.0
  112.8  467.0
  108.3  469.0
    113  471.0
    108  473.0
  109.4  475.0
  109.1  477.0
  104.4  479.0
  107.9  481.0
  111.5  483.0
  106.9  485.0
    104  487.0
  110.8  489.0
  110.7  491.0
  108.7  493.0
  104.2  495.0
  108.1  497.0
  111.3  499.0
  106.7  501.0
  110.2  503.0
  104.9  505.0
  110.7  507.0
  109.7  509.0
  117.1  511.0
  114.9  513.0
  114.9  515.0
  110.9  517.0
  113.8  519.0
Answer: 110.8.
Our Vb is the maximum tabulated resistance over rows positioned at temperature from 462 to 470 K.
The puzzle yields 114.4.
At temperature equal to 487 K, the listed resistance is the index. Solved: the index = 104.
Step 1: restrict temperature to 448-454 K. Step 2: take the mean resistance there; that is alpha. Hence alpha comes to 108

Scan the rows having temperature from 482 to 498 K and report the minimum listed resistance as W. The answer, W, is 104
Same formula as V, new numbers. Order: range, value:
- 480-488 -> 111.5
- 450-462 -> 112.4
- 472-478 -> 109.4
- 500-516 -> 117.1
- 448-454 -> 108.3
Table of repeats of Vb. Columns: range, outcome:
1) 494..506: 111.3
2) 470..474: 113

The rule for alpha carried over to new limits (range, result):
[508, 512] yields 113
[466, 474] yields 111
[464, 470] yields 112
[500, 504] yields 108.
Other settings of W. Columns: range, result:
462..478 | 108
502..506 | 104.9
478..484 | 104.4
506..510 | 109.7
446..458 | 104.8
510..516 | 114.9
